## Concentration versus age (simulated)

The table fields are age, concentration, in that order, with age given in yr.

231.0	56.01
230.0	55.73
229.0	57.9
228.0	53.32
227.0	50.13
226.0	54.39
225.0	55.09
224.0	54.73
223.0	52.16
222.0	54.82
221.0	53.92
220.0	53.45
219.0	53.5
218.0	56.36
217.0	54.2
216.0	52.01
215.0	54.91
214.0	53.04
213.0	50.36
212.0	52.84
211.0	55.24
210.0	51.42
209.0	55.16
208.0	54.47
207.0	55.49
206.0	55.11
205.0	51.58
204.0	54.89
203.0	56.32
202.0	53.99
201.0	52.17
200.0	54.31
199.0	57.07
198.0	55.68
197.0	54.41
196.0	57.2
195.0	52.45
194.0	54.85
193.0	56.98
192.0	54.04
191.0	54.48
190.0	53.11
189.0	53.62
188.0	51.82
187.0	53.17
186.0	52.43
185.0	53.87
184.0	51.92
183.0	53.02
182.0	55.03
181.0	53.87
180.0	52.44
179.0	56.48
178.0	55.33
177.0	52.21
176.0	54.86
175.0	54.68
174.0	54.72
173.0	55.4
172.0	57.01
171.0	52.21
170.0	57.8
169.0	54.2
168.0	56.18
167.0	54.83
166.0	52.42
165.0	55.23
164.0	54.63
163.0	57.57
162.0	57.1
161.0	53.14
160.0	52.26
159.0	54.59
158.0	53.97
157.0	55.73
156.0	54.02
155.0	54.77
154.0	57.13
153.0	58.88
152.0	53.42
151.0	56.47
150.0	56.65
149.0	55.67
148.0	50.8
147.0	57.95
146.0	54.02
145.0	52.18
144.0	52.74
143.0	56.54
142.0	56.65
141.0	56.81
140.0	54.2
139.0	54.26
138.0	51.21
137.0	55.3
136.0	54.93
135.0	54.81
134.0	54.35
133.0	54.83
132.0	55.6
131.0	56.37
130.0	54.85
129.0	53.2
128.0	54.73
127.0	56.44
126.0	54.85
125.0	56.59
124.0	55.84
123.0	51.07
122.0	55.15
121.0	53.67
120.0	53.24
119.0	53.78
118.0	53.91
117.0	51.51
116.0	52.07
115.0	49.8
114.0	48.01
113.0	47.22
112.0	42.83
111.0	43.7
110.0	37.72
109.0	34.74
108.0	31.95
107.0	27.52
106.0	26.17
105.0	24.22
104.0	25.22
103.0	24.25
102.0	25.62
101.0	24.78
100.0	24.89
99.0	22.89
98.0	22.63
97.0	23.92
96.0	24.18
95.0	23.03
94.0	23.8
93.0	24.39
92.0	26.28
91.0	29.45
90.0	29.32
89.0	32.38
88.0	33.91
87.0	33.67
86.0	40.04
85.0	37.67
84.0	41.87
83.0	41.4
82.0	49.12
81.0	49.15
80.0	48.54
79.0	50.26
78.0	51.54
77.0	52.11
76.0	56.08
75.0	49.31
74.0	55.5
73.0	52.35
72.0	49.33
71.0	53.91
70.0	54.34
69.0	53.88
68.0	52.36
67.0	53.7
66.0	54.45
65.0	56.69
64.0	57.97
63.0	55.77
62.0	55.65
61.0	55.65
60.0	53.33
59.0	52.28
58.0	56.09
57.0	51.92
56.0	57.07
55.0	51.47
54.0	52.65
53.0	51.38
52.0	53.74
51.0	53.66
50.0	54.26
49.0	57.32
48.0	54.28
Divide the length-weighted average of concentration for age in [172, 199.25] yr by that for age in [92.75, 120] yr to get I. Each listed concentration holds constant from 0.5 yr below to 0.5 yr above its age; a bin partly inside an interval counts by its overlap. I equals 1.58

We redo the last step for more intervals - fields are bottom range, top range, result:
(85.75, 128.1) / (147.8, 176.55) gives 1.46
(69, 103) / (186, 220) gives 1.42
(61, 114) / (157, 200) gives 1.37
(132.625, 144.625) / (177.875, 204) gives 0.99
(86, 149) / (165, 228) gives 1.25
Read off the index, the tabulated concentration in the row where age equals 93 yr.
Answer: 24.39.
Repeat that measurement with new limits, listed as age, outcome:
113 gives 47.22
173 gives 55.4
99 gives 22.89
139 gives 54.26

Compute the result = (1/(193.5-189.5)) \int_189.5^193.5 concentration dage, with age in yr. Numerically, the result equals 54.7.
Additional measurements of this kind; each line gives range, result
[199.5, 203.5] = 54.2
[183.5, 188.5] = 52.6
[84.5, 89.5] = 35.5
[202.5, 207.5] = 54.7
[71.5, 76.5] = 52.5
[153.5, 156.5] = 55.3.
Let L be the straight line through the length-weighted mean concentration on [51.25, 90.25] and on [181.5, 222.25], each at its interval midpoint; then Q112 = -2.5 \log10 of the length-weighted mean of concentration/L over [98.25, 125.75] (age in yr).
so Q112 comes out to 0.25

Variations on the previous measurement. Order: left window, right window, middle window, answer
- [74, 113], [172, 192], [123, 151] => -0.24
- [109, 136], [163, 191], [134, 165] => -0.04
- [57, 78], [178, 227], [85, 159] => 0.20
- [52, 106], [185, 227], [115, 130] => -0.16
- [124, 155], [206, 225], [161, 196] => 0.00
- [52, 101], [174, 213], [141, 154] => -0.10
